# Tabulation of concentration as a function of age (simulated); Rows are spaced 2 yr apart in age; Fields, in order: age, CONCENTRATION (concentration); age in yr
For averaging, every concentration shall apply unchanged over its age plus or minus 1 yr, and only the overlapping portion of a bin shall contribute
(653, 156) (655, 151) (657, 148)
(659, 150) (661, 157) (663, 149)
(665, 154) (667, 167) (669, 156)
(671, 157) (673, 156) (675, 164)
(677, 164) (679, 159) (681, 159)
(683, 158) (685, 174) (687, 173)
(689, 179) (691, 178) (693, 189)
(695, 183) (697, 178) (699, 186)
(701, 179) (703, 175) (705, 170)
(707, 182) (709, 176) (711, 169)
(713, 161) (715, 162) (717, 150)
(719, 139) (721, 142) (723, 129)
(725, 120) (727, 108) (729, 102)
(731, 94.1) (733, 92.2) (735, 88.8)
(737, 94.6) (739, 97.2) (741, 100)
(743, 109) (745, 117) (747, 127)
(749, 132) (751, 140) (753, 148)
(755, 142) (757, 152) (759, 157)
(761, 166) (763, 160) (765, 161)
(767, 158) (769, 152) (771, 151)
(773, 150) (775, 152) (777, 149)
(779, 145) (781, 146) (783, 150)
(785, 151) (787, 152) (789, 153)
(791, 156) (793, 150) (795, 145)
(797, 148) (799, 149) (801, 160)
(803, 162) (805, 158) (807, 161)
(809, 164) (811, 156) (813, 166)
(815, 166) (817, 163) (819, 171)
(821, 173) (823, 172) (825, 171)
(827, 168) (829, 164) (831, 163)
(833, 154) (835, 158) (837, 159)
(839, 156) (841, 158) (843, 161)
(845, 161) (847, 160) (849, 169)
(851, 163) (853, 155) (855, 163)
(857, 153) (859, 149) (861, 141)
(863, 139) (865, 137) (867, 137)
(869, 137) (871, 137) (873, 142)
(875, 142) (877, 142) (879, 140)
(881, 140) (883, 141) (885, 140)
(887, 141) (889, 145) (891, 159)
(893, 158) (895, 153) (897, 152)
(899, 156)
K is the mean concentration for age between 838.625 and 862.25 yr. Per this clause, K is 157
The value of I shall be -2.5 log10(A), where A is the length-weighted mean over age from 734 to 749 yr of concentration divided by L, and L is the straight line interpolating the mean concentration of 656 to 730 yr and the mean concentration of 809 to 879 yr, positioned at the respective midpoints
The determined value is 0.43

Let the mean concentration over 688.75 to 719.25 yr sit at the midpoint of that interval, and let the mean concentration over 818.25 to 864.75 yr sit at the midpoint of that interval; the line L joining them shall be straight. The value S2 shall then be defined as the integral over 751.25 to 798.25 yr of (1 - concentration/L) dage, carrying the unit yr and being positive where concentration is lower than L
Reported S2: 4.1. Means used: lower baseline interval 173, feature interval 152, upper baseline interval 160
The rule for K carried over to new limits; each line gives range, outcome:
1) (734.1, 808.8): 143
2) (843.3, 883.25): 148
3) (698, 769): 140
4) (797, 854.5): 162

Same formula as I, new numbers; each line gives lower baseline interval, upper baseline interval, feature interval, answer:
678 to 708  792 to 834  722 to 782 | 0.266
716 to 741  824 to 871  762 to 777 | -0.211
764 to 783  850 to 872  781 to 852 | -0.074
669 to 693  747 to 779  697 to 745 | 0.167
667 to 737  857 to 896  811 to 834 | -0.135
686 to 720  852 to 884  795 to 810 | -0.012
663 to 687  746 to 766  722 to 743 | 0.424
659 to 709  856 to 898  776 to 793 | 0.039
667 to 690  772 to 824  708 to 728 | 0.112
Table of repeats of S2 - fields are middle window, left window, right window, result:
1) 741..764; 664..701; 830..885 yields 3.15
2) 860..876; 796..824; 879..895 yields 1.19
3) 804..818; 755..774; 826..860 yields -0.36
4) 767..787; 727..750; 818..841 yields -3.11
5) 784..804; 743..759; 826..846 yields -0.56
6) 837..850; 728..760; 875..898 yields -2.16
